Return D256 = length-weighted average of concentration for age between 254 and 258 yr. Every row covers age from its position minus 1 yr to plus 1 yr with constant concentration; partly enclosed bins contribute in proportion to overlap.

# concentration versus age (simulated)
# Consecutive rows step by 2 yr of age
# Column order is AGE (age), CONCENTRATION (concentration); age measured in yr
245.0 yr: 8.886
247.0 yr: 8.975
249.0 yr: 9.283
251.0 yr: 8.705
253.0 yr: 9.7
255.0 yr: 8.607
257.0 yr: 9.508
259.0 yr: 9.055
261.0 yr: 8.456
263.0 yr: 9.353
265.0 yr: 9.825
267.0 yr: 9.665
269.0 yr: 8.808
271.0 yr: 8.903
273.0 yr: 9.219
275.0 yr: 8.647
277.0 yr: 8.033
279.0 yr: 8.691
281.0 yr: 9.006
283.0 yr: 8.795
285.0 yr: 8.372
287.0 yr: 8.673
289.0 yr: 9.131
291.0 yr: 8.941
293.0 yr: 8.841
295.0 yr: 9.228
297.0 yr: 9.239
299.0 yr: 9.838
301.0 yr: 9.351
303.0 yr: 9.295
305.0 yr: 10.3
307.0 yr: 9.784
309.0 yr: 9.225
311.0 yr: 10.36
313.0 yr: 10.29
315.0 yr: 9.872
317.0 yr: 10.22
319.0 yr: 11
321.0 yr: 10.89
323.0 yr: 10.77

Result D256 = 9.06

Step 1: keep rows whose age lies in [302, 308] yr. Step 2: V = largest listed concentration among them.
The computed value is 10.3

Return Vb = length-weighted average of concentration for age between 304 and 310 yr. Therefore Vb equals 9.77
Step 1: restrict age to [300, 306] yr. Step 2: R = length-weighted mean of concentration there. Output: 9.65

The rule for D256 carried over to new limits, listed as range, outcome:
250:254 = 9.2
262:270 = 9.41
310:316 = 10.2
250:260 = 9.11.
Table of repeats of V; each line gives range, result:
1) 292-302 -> 9.838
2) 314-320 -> 11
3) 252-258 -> 9.7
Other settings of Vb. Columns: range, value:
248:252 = 8.99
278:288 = 8.71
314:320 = 10.4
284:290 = 8.73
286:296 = 8.96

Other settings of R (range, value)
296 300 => 9.54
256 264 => 9.09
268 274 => 8.98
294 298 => 9.23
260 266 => 9.21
